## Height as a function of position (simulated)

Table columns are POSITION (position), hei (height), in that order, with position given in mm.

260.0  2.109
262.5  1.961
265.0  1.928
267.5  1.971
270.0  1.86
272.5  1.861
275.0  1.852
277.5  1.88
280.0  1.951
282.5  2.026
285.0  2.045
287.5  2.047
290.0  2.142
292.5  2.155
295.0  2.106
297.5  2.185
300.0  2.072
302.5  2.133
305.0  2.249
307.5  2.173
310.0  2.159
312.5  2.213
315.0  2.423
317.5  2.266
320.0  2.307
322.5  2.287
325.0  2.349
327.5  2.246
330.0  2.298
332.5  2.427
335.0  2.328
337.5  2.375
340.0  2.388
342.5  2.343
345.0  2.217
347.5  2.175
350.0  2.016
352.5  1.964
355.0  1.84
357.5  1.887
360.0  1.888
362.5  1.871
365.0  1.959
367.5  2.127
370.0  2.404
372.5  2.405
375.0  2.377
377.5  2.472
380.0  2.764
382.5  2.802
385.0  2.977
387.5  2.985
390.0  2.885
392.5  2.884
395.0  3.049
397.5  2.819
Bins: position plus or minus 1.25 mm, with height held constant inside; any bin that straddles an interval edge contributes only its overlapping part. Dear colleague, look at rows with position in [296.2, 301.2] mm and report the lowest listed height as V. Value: 2.072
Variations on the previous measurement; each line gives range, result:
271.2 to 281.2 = 1.852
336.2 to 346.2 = 2.217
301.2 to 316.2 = 2.133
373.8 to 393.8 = 2.377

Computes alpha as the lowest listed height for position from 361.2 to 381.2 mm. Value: 1.871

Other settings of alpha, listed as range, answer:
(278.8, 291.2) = 1.951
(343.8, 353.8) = 1.964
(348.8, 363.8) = 1.84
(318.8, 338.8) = 2.246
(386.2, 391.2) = 2.885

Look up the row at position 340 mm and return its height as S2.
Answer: 2.388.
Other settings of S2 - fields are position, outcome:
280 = 1.951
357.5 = 1.887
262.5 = 1.961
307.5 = 2.173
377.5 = 2.472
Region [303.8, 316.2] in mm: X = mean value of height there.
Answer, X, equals 2.24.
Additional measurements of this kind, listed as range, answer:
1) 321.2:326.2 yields 2.32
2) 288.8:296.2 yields 2.13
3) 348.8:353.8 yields 1.99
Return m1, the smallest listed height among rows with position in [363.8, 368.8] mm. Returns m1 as 1.959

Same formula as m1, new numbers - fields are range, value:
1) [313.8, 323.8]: 2.266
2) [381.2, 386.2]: 2.802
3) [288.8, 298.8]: 2.106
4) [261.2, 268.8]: 1.928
